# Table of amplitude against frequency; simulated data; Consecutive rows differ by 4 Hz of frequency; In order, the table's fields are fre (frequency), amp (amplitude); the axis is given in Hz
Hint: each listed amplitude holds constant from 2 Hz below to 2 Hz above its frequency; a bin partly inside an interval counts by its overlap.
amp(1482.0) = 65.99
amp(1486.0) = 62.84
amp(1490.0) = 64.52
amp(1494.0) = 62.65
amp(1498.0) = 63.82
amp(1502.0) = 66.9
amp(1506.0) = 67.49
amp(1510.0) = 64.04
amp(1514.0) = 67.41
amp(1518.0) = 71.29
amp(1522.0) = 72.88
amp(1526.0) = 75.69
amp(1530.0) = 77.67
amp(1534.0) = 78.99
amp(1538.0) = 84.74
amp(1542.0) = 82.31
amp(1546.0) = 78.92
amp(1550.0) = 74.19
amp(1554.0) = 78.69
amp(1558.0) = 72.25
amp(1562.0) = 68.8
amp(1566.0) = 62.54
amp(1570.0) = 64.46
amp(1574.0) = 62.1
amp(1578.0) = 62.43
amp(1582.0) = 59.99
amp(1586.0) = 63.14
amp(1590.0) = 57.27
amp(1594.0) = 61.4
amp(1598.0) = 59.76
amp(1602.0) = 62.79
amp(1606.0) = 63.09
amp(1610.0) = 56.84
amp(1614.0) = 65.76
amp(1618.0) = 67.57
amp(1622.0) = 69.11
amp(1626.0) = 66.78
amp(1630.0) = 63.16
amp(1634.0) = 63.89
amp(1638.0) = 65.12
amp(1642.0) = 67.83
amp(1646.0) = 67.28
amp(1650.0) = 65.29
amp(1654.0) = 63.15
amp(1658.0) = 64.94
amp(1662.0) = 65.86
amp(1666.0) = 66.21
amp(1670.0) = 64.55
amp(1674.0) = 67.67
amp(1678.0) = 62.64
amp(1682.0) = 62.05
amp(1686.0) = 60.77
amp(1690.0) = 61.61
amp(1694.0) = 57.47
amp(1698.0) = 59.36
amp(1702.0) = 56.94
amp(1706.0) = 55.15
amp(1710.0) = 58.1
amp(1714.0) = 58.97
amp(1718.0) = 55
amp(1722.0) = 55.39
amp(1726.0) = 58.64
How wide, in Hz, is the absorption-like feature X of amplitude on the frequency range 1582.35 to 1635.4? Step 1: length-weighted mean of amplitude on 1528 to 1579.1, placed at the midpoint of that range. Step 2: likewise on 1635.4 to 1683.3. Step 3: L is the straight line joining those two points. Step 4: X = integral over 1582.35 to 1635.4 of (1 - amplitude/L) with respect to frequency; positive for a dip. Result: 4.6 Hz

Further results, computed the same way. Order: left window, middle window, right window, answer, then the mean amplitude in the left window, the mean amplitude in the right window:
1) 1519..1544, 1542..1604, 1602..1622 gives 4.0 Hz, 78.4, 63.8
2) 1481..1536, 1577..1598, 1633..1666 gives 2.0 Hz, 68.8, 65.5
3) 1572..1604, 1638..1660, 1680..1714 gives -2.1 Hz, 61.1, 58.9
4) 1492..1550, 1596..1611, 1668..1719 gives 1.3 Hz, 72.5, 60.1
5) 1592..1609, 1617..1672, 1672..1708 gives -4.3 Hz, 61.5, 60.4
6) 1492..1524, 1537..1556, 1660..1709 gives -3.9 Hz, 67.1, 61.6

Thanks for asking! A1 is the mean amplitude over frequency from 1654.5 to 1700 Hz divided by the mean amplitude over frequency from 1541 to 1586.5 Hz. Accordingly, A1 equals 0.91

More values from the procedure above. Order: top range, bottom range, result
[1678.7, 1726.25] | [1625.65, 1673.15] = 0.89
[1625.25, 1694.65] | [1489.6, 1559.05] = 0.89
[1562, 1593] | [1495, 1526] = 0.91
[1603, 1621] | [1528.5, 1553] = 0.80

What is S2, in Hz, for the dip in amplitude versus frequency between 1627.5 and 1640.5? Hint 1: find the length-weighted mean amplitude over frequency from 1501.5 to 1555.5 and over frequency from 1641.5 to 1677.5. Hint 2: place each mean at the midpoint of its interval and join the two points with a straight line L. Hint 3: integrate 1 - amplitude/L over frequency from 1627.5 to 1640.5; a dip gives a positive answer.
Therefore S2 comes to 0.6 Hz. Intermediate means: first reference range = 74.5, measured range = 64.3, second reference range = 65.6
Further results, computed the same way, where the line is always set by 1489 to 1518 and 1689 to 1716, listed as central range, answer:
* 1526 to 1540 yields -3.3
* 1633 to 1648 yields -1.4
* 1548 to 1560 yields -2.1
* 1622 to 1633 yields -0.8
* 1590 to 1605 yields 0.3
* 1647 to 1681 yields -3.1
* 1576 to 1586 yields 0.2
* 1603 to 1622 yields -0.7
